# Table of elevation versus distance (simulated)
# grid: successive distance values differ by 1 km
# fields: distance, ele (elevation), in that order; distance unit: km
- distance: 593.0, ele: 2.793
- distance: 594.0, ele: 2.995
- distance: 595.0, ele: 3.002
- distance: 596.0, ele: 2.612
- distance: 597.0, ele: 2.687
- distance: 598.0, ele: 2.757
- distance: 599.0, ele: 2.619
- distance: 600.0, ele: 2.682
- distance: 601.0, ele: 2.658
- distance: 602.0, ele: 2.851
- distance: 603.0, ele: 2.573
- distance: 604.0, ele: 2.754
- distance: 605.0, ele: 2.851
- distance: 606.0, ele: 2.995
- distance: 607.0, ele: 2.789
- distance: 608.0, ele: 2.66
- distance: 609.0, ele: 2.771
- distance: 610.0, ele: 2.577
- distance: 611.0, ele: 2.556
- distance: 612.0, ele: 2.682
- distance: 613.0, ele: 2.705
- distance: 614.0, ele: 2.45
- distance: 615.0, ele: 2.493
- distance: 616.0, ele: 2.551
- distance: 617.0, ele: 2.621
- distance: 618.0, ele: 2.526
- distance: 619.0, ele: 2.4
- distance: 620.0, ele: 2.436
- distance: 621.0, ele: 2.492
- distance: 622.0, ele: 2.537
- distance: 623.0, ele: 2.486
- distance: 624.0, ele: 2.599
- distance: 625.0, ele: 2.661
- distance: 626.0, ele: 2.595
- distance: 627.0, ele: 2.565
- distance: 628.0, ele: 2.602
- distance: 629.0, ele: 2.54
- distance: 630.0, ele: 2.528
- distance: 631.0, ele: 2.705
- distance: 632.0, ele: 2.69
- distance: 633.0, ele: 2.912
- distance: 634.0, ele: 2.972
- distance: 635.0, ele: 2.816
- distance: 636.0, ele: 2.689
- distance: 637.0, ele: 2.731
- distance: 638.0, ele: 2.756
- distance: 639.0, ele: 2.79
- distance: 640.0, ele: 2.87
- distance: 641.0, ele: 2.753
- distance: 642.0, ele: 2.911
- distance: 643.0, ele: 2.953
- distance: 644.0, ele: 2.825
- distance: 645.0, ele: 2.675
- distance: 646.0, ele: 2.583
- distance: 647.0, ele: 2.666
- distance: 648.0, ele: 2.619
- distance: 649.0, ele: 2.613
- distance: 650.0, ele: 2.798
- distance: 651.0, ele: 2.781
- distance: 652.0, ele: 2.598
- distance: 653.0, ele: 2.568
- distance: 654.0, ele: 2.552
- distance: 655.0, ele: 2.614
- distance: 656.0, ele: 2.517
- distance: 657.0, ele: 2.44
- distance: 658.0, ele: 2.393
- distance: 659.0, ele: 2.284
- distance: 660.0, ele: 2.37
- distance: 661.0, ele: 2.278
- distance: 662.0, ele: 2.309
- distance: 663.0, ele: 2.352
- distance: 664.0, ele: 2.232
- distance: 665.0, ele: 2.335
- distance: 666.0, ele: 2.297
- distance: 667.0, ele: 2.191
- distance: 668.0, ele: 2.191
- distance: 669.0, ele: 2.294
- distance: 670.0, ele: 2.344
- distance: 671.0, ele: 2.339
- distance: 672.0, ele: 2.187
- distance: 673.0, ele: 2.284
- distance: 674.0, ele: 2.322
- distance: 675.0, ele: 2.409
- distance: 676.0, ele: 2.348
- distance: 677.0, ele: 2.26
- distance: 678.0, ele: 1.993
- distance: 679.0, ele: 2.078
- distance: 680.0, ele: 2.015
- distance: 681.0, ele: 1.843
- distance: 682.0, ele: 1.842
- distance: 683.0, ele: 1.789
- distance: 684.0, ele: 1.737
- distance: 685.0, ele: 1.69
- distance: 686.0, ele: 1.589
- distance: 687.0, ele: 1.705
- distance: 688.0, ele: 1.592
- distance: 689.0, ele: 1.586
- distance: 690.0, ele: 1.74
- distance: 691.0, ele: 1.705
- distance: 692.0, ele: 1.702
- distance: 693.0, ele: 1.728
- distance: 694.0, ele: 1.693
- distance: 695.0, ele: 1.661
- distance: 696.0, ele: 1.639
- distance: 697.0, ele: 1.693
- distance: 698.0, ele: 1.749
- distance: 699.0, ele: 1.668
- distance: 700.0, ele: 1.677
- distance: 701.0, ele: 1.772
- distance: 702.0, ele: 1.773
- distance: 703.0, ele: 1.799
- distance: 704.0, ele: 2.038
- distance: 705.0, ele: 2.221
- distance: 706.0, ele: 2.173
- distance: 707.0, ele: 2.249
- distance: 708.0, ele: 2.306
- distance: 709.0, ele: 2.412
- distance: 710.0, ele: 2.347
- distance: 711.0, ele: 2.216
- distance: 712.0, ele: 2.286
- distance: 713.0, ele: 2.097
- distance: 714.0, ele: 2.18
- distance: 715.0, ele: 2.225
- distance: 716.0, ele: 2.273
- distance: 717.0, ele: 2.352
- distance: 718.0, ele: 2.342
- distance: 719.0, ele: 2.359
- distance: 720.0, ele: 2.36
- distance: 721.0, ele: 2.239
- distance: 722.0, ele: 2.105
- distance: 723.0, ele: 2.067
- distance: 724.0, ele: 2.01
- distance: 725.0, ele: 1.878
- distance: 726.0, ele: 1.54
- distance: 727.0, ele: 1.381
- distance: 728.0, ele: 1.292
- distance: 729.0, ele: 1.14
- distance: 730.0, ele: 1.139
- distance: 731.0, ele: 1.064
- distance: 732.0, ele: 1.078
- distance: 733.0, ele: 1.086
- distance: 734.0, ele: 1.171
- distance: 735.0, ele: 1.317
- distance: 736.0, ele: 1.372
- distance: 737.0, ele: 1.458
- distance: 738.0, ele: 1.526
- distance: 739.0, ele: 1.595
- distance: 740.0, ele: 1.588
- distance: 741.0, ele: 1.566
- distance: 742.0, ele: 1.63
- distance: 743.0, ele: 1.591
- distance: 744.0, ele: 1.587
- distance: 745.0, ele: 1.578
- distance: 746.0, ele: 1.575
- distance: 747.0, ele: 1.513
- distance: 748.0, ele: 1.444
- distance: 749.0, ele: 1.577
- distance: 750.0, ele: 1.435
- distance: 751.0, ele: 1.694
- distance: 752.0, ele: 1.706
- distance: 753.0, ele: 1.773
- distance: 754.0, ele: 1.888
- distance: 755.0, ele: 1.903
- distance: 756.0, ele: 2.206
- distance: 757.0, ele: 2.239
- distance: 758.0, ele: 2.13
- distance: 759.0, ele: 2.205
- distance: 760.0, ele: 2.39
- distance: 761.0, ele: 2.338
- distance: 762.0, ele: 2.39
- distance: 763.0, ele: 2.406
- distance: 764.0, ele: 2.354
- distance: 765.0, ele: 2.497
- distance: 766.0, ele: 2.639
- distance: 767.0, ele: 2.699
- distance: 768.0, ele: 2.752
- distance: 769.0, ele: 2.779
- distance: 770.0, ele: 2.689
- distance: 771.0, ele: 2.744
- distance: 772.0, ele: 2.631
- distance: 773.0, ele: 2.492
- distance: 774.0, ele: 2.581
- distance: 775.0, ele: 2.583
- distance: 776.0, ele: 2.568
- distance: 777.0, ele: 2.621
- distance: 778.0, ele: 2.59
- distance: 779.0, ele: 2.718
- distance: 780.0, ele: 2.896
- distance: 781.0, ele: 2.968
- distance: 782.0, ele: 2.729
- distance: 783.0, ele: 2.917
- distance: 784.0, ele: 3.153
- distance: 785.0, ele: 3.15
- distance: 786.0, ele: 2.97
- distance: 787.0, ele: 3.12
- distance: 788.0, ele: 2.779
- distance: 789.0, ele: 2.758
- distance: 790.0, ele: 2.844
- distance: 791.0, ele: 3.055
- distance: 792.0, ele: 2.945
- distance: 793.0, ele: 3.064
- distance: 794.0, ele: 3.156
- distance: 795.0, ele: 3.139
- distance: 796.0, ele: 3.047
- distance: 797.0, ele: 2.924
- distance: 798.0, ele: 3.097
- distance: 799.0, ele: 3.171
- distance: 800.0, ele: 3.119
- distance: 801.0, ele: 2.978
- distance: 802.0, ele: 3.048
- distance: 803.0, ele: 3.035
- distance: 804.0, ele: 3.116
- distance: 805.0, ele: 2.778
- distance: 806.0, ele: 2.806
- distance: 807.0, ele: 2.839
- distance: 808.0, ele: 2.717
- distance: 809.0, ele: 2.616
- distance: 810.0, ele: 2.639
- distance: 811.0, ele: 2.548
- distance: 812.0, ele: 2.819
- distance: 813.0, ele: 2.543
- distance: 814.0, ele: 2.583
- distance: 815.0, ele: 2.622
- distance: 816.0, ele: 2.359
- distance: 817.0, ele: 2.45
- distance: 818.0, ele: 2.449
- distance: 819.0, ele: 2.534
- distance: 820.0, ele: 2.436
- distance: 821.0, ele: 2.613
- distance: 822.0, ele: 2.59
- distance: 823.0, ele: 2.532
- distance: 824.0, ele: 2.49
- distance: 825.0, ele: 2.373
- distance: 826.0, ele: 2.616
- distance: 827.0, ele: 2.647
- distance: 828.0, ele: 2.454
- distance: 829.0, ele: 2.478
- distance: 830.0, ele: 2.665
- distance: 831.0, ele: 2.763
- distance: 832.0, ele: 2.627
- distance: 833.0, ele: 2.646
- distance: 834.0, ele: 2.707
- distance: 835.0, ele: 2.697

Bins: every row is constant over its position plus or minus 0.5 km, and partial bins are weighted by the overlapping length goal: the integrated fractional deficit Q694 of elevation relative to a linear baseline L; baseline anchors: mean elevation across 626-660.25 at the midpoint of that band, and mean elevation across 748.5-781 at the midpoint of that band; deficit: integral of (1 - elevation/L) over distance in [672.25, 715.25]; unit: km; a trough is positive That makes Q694 10.0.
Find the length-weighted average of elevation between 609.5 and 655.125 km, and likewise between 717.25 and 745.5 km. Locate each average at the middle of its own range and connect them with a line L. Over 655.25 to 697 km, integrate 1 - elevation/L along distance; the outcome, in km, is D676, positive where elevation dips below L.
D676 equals 2.8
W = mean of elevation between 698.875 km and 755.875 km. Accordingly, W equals 1.79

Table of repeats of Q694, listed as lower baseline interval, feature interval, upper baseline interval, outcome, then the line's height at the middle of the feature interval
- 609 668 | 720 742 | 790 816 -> 9.8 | 2.75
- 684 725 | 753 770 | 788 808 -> 1.6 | 2.59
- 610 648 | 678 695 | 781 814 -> 6.1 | 2.75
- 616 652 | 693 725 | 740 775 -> 3.7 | 2.33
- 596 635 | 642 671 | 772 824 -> 2.0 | 2.68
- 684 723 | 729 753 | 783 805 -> 9.6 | 2.41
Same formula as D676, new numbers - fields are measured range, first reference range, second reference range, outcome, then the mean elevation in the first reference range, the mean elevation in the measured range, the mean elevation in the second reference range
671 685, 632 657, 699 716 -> 1.9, 2.73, 2.08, 2.1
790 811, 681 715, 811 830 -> -4.5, 1.88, 2.95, 2.54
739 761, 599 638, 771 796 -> 8.1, 2.65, 1.78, 2.85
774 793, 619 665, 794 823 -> -0.7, 2.61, 2.85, 2.77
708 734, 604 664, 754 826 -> 7.5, 2.63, 1.89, 2.69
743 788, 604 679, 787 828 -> 6.0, 2.55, 2.36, 2.77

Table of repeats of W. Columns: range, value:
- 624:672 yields 2.57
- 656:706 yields 2.01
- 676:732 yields 1.89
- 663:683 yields 2.19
